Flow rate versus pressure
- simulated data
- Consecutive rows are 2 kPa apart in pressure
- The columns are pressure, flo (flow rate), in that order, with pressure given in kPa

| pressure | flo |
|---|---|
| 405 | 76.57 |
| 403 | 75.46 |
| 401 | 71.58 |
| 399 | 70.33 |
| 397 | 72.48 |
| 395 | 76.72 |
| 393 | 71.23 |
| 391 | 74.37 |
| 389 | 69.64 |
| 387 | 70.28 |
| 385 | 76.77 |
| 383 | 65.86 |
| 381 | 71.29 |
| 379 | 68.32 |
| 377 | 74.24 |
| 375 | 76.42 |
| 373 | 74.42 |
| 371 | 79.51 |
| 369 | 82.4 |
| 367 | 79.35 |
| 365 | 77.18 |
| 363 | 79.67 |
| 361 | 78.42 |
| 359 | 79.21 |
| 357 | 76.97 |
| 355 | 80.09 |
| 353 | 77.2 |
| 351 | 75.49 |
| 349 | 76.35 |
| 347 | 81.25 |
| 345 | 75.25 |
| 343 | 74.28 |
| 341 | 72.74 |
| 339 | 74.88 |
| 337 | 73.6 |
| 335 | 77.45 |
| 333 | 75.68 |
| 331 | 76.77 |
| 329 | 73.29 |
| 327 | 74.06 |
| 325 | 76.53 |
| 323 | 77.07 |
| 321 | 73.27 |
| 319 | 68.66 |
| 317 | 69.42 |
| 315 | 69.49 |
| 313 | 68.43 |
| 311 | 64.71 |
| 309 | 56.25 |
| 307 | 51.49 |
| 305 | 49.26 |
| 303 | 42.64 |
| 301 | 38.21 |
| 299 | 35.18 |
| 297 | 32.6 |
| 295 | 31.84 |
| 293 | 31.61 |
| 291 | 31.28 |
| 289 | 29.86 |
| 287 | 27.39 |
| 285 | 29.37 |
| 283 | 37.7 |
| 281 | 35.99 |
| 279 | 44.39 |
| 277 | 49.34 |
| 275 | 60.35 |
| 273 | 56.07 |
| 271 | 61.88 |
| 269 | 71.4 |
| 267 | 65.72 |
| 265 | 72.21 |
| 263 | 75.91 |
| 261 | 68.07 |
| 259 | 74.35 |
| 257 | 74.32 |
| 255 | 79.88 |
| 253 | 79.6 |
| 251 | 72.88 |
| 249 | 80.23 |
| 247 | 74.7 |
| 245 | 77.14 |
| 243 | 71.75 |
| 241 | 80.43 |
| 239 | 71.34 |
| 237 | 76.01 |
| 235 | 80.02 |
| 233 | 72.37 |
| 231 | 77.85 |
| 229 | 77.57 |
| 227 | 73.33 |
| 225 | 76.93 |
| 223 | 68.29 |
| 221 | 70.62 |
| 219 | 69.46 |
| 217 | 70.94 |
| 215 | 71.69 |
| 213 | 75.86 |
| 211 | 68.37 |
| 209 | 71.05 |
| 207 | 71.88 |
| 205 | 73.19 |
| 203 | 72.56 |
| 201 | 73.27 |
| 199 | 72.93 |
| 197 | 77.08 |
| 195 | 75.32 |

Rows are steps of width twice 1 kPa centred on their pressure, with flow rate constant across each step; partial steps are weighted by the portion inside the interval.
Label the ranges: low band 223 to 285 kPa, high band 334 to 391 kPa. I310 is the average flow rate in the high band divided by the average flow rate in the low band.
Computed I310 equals 1.1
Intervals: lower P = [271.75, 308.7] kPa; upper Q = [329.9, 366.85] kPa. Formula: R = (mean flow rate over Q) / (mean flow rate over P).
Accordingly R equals 1.91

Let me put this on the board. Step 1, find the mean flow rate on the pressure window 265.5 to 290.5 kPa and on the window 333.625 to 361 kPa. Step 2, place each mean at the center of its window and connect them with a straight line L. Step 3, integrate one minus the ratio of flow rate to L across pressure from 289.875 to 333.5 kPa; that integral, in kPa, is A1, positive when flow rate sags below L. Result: 3.8 kPa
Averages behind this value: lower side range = 47.6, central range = 57.3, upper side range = 76.6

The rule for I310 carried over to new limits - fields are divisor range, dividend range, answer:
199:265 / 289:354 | 0.85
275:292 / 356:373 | 2.12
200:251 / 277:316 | 0.58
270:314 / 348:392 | 1.72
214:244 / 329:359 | 1.03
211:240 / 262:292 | 0.68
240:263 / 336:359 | 1.01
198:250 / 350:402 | 1.02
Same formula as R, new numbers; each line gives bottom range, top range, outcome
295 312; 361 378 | 1.71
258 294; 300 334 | 1.27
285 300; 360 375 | 2.51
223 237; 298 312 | 0.64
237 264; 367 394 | 0.98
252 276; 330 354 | 1.08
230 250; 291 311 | 0.55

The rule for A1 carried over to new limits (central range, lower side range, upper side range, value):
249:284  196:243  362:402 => 4.61 kPa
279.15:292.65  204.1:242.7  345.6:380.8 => 7.63 kPa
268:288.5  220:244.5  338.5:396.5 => 7.66 kPa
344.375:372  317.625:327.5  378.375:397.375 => -2.23 kPa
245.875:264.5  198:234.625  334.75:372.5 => -0.34 kPa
